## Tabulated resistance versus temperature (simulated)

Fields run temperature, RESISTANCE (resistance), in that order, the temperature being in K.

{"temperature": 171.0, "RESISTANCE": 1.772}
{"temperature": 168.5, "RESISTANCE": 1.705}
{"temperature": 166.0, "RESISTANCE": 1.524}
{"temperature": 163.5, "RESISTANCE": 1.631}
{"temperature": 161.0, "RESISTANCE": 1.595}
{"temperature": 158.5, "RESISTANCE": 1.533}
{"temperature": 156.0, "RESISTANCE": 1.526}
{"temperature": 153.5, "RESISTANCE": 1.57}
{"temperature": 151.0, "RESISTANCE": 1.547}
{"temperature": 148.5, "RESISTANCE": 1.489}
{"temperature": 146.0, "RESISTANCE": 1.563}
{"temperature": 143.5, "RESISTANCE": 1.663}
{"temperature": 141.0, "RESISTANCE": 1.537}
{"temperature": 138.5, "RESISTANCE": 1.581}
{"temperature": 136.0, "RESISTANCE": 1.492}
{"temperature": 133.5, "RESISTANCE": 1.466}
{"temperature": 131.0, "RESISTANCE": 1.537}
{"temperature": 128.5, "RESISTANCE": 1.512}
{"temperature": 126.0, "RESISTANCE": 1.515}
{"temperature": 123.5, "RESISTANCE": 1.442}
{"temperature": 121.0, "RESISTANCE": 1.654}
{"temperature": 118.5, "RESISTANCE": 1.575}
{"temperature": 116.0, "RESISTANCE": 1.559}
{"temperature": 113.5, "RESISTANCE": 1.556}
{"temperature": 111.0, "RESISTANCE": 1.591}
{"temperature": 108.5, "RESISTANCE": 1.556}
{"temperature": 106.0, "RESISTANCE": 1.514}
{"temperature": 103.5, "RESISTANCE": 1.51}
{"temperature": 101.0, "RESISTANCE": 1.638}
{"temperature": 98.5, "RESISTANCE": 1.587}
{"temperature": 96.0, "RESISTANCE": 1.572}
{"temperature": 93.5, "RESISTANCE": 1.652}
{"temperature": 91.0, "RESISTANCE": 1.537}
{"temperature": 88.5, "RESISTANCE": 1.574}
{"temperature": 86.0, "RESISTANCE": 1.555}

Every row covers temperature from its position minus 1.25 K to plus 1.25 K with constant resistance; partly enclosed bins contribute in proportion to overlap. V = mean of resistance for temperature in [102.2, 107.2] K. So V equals 1.51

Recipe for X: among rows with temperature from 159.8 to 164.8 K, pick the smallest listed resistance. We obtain 1.595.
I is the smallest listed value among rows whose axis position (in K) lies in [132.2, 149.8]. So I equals 1.466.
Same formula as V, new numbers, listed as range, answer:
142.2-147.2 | 1.61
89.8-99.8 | 1.59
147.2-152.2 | 1.52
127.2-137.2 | 1.5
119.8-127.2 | 1.54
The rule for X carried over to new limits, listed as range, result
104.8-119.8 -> 1.514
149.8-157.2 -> 1.526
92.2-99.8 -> 1.572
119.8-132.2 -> 1.442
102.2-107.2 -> 1.51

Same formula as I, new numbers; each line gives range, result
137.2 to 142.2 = 1.537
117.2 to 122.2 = 1.575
